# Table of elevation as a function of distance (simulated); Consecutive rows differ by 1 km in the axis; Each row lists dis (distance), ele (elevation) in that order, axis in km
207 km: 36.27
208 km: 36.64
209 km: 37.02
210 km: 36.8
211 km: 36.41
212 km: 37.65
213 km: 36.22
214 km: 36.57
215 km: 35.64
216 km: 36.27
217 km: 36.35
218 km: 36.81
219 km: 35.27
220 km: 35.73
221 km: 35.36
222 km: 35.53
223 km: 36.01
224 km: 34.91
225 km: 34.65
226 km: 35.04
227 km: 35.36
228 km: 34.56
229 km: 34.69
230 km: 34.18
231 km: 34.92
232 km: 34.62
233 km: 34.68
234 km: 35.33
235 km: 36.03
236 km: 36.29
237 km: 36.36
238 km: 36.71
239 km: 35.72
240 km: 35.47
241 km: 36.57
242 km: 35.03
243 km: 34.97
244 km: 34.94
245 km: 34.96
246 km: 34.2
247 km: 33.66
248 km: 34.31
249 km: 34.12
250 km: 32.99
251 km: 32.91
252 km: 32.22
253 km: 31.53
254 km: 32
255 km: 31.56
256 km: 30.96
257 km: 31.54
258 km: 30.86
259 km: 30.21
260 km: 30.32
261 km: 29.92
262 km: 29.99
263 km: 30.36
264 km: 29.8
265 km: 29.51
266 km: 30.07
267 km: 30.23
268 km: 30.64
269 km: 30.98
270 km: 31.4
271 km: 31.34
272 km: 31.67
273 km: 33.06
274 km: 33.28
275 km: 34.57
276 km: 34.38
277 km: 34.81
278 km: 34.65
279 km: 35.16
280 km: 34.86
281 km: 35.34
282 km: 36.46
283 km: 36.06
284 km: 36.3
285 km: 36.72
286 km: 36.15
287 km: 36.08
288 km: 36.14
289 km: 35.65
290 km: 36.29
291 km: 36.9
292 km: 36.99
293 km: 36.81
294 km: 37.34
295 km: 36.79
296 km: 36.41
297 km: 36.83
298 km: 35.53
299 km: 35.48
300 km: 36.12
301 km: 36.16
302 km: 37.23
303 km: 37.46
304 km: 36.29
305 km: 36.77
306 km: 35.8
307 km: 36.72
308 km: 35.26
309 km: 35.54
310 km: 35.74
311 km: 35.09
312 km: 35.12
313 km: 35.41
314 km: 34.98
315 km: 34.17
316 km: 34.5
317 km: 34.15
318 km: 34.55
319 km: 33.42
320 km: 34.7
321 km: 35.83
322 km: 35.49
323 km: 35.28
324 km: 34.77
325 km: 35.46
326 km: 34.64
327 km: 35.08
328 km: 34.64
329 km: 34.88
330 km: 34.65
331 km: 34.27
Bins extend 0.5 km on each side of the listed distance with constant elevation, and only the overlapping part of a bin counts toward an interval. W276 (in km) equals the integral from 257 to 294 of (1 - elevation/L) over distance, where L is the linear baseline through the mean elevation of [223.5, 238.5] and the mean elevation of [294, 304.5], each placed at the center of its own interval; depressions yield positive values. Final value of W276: 2.6 km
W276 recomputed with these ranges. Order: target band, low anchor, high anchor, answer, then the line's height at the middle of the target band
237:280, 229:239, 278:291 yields 3.5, 35.7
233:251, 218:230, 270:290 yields 0.0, 35.1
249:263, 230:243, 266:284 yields 1.3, 34.5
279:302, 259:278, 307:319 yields -2.1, 33.2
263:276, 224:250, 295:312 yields 1.5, 35.6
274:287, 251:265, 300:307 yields -0.6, 33.7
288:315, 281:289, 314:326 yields -0.5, 35.5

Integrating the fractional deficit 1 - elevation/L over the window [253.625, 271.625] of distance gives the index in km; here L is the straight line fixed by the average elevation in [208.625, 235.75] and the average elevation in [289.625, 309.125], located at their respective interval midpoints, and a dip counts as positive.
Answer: 2.7 km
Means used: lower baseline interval 35.7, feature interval 30.6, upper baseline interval 36.5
